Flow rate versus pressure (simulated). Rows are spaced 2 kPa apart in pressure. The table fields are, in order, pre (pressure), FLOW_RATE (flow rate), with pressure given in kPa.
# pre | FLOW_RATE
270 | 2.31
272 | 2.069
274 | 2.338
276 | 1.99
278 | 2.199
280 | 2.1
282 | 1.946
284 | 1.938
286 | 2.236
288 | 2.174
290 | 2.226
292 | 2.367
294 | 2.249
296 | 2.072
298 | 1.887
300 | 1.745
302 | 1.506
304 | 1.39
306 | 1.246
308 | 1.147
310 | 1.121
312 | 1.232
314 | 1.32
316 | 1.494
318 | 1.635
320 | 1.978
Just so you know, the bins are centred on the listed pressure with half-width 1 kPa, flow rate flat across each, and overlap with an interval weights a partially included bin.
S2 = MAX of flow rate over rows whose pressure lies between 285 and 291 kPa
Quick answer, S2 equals 2.236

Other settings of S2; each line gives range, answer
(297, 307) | 1.887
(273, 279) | 2.338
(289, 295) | 2.367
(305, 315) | 1.32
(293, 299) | 2.249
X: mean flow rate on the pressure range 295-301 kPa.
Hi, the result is 1.9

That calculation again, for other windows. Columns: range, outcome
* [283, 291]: 2.14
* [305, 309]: 1.2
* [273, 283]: 2.11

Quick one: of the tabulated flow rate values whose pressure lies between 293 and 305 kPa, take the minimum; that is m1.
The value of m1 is 1.39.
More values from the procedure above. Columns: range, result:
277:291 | 1.938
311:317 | 1.232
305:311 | 1.121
